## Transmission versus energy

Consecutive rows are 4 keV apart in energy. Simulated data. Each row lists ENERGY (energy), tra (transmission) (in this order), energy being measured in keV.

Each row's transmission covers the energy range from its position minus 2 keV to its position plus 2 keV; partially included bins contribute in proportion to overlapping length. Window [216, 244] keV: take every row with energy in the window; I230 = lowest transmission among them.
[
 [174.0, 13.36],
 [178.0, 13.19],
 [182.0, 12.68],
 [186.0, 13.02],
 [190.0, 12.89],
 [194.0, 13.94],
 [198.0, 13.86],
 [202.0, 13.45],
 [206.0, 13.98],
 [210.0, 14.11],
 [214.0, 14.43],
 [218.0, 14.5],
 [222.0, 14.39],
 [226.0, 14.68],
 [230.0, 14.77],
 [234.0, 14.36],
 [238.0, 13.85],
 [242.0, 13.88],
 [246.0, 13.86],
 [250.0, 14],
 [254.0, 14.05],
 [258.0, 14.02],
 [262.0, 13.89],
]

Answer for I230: 13.85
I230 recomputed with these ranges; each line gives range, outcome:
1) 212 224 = 14.39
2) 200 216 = 13.45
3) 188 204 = 12.89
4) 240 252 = 13.86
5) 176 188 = 12.68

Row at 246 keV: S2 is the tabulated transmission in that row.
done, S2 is 13.86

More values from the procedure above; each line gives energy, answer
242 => 13.88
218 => 14.5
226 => 14.68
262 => 13.89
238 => 13.85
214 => 14.43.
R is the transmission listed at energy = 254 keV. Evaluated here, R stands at 14.05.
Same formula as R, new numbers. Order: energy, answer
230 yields 14.77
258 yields 14.02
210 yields 14.11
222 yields 14.39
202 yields 13.45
